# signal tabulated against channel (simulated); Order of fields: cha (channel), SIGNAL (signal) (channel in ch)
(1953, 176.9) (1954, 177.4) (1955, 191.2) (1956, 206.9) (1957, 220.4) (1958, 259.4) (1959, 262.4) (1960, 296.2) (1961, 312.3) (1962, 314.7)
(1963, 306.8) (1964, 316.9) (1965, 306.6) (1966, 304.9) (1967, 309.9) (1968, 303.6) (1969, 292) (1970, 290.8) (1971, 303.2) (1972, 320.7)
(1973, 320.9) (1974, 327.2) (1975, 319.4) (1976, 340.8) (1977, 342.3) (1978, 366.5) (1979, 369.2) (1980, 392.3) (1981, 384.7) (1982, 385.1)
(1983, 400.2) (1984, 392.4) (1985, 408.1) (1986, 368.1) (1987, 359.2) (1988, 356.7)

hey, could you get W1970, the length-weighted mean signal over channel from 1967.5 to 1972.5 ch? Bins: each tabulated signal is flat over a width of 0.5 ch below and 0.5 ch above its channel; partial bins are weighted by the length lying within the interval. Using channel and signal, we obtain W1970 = 302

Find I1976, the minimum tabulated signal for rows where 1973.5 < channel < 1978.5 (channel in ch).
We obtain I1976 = 319.4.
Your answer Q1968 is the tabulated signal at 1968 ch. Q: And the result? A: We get 303.6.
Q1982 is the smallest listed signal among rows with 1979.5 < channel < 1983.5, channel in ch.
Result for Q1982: 384.7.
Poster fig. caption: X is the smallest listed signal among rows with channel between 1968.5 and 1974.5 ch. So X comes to 290.8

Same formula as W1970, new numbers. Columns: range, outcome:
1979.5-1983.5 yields 391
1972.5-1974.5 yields 324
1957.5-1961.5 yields 283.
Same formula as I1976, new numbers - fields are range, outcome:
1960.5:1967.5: 304.9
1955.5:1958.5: 206.9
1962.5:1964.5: 306.8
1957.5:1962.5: 259.4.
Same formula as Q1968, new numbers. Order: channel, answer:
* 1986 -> 368.1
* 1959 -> 262.4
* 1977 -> 342.3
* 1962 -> 314.7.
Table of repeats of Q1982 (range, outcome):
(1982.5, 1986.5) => 368.1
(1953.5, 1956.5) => 177.4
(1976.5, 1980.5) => 342.3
